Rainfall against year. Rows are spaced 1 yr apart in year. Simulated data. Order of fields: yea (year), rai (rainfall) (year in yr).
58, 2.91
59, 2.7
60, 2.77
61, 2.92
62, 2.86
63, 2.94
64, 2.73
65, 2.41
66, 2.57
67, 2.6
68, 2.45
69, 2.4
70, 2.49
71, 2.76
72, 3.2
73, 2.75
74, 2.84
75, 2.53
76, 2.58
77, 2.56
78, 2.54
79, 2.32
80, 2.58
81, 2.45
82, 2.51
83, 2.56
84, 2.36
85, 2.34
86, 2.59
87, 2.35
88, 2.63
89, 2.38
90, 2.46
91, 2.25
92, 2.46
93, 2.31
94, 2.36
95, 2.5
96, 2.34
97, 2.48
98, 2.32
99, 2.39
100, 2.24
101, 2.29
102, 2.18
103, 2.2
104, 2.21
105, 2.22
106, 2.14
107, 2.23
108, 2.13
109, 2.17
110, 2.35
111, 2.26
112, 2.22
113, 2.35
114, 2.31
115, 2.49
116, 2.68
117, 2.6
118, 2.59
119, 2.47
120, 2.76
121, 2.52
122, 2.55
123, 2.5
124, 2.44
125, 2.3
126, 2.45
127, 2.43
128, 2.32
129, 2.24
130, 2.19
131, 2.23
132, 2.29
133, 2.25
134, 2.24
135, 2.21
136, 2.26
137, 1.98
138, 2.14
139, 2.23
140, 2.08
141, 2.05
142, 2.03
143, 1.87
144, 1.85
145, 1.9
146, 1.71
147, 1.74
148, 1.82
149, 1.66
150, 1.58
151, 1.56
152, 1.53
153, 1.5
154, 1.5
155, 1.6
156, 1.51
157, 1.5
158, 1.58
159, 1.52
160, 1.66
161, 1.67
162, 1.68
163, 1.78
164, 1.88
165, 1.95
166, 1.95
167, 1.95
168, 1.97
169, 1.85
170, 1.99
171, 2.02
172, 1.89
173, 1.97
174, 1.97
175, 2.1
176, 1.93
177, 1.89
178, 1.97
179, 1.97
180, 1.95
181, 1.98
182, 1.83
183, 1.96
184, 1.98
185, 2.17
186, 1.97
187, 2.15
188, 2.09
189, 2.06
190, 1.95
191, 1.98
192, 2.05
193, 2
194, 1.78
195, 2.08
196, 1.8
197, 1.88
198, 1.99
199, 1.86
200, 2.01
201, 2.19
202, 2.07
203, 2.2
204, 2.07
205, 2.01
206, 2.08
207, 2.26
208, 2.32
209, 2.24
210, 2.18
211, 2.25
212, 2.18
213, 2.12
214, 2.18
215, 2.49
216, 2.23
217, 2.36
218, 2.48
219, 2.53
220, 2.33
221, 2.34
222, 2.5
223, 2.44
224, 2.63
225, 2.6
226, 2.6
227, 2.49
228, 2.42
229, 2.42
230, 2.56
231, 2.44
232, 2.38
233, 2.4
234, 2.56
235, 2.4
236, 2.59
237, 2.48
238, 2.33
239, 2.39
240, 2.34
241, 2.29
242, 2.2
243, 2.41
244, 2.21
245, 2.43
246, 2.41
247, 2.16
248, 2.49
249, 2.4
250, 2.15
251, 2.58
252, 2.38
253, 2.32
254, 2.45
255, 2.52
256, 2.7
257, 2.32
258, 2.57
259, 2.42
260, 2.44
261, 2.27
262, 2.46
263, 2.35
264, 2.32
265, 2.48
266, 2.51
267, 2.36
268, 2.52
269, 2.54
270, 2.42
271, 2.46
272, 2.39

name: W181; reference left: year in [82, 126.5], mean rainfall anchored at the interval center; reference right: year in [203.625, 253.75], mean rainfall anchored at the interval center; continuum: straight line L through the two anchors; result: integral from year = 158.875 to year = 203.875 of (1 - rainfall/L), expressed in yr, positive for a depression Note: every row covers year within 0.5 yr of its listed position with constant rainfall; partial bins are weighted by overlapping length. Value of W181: 8.0 yr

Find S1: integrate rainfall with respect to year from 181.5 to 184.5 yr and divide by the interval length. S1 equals 1.92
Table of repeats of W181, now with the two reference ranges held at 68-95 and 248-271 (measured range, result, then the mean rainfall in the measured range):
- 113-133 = 0.5 yr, 2.43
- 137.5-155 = 4.8 yr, 1.8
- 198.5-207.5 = 1.4 yr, 2.08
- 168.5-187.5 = 3.8 yr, 1.98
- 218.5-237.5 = -0.2 yr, 2.48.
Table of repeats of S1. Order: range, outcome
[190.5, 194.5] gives 1.95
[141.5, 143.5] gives 1.95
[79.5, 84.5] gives 2.49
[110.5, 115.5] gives 2.33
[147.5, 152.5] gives 1.63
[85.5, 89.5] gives 2.49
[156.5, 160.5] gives 1.56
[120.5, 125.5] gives 2.46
